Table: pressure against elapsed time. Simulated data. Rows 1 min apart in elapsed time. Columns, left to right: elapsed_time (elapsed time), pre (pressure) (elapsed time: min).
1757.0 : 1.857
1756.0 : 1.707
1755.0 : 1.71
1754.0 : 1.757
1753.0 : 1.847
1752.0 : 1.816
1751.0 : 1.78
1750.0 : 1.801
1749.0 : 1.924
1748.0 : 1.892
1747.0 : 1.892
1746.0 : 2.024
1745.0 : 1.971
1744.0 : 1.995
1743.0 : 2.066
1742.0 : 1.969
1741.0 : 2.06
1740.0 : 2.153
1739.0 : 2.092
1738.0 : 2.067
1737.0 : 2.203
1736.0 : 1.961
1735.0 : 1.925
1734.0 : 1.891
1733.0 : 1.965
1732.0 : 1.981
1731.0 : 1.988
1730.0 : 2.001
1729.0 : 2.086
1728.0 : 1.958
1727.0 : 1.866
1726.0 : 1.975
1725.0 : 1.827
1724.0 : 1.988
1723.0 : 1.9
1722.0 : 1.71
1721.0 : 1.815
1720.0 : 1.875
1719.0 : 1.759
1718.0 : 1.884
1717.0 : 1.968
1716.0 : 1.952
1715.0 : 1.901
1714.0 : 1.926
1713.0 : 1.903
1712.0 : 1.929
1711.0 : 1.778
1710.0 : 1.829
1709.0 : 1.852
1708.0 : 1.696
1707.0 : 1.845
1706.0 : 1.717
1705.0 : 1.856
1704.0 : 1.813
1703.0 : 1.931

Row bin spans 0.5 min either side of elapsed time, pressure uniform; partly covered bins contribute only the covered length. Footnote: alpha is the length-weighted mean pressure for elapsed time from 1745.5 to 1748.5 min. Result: 1.94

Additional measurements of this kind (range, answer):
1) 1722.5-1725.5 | 1.91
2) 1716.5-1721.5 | 1.86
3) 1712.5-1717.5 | 1.93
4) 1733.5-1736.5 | 1.93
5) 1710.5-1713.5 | 1.87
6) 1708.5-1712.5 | 1.85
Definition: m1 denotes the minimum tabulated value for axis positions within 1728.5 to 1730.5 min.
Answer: 2.001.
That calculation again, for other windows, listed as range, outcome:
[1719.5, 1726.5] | 1.71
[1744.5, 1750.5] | 1.801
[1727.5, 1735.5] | 1.891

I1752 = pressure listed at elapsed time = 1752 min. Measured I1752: 1.816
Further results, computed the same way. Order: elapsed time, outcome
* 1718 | 1.884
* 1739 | 2.092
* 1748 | 1.892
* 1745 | 1.971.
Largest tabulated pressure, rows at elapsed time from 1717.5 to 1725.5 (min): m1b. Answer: 1.988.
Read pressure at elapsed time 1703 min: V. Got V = 1.931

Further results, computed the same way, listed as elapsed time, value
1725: 1.827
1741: 2.06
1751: 1.78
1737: 2.203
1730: 2.001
